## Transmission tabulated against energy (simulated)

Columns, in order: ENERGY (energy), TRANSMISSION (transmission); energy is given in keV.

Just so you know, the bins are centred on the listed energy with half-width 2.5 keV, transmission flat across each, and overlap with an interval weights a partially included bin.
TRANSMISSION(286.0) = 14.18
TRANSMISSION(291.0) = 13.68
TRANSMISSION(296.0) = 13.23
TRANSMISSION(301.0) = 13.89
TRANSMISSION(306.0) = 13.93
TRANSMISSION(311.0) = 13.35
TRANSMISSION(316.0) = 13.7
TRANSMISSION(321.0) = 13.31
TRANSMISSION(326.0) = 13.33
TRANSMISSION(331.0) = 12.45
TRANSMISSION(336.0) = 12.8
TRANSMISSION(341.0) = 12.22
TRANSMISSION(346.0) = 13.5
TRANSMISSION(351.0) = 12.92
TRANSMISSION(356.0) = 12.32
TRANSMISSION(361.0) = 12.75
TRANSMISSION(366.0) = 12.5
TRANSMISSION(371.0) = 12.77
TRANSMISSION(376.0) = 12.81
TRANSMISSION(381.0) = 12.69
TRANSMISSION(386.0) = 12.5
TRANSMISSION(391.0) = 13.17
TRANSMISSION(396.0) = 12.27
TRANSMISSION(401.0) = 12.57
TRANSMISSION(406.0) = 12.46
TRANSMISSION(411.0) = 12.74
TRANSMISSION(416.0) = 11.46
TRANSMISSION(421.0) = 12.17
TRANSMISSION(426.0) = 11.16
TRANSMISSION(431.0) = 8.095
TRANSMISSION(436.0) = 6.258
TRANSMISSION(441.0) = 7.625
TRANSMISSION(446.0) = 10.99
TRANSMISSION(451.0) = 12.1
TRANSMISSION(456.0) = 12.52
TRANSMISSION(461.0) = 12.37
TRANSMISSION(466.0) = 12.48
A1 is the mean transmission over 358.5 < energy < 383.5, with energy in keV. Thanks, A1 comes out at 12.7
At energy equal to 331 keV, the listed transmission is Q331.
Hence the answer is 12.45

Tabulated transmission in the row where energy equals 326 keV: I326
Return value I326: 13.33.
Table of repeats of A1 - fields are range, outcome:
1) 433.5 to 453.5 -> 9.24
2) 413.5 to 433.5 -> 10.7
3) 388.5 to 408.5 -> 12.6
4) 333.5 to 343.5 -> 12.5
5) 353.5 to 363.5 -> 12.5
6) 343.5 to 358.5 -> 12.9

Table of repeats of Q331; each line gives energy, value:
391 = 13.17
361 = 12.75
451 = 12.1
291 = 13.68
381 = 12.69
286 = 14.18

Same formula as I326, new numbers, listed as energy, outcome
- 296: 13.23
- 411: 12.74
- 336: 12.8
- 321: 13.31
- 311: 13.35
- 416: 11.46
